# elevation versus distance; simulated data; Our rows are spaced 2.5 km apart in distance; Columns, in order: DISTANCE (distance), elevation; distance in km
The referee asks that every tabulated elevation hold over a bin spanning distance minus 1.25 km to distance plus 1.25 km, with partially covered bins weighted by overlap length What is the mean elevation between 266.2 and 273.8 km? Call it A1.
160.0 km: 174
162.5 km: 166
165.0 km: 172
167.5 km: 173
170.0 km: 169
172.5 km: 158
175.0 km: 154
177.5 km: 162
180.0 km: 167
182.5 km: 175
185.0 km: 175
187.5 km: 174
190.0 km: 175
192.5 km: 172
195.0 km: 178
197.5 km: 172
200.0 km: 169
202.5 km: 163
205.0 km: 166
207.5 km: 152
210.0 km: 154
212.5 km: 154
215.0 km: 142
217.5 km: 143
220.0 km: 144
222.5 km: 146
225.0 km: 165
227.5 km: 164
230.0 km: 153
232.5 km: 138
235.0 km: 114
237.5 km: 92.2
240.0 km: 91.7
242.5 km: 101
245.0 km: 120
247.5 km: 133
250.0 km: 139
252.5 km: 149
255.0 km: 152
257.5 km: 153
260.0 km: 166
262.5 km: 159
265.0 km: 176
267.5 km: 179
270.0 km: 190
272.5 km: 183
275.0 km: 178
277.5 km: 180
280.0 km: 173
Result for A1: 184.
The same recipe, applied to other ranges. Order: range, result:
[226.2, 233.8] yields 152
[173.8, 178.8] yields 158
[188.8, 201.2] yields 173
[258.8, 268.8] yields 170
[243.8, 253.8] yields 135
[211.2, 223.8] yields 146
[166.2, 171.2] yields 171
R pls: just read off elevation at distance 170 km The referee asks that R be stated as 169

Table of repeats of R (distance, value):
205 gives 166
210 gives 154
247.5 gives 133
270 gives 190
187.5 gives 174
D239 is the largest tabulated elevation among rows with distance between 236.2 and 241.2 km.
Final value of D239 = 92.2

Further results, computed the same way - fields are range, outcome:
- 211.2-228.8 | 165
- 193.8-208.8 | 178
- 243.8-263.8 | 166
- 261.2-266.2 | 176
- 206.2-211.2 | 154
